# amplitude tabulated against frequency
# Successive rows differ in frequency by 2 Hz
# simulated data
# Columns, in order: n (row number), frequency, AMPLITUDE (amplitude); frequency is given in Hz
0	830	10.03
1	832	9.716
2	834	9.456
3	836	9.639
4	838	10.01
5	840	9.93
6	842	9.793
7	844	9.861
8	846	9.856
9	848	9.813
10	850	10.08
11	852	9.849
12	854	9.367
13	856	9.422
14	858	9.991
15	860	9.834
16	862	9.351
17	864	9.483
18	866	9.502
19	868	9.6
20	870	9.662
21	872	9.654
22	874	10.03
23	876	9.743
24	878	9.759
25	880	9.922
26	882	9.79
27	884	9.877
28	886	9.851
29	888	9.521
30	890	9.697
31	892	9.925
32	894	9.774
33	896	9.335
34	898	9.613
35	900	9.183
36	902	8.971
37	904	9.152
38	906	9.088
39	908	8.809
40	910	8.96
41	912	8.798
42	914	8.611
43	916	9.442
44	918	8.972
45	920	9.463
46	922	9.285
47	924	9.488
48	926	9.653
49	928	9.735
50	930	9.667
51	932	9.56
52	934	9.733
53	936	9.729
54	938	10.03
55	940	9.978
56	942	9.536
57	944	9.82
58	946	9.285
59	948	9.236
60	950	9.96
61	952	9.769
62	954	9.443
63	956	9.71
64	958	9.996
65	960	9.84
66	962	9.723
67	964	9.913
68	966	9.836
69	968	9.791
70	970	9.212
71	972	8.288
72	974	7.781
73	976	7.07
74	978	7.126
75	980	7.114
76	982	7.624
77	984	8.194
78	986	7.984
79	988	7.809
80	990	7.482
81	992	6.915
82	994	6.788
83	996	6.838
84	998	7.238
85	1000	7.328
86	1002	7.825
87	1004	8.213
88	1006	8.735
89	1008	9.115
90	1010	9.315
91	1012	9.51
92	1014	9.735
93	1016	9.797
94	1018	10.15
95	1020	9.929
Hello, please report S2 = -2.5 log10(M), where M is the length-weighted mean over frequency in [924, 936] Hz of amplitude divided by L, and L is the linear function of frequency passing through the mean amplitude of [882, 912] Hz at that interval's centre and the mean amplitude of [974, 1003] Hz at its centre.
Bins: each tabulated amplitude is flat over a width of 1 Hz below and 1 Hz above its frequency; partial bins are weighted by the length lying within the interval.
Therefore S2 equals -0.12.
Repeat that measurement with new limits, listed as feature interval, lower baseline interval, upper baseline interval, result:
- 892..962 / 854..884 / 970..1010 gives -0.09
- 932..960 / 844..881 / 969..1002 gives -0.18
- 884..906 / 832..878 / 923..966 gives 0.02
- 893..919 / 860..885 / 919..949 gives 0.06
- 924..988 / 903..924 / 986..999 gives -0.13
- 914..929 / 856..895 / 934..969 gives 0.04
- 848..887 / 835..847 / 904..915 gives -0.03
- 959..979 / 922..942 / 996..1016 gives 0.03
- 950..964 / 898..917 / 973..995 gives -0.22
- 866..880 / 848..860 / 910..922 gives -0.02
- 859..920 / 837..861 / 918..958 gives 0.03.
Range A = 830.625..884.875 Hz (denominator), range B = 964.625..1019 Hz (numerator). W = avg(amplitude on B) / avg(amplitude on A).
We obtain 0.85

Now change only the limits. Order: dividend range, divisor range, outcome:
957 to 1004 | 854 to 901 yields 0.84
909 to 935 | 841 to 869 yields 0.96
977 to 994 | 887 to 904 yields 0.79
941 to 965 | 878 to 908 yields 1.02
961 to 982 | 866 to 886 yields 0.87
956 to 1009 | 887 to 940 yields 0.88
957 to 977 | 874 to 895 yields 0.93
